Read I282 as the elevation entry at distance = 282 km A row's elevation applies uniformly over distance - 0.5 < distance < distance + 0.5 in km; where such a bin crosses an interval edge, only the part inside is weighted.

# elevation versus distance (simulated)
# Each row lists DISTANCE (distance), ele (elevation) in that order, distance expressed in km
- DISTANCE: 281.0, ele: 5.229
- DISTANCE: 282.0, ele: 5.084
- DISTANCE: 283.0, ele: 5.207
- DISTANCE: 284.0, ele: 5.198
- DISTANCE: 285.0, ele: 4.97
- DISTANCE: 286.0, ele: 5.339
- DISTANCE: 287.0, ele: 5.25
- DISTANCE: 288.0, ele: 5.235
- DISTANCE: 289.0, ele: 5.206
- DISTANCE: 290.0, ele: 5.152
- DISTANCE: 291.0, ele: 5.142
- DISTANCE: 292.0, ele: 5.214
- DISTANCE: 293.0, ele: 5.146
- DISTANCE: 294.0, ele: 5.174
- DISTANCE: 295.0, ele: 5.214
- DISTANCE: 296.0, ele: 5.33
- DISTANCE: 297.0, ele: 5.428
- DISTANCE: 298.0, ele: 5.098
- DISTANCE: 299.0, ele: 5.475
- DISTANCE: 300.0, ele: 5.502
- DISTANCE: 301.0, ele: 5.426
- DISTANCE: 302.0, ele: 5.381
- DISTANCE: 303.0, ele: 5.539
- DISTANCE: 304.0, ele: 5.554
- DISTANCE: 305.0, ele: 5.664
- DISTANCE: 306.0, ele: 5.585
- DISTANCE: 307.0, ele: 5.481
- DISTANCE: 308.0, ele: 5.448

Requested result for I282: 5.084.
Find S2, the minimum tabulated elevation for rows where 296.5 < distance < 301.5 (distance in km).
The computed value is 5.098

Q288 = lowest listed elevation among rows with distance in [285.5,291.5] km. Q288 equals 5.142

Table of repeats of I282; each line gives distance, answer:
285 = 4.97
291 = 5.142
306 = 5.585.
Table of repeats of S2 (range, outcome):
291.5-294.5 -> 5.146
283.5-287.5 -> 4.97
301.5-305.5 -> 5.381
